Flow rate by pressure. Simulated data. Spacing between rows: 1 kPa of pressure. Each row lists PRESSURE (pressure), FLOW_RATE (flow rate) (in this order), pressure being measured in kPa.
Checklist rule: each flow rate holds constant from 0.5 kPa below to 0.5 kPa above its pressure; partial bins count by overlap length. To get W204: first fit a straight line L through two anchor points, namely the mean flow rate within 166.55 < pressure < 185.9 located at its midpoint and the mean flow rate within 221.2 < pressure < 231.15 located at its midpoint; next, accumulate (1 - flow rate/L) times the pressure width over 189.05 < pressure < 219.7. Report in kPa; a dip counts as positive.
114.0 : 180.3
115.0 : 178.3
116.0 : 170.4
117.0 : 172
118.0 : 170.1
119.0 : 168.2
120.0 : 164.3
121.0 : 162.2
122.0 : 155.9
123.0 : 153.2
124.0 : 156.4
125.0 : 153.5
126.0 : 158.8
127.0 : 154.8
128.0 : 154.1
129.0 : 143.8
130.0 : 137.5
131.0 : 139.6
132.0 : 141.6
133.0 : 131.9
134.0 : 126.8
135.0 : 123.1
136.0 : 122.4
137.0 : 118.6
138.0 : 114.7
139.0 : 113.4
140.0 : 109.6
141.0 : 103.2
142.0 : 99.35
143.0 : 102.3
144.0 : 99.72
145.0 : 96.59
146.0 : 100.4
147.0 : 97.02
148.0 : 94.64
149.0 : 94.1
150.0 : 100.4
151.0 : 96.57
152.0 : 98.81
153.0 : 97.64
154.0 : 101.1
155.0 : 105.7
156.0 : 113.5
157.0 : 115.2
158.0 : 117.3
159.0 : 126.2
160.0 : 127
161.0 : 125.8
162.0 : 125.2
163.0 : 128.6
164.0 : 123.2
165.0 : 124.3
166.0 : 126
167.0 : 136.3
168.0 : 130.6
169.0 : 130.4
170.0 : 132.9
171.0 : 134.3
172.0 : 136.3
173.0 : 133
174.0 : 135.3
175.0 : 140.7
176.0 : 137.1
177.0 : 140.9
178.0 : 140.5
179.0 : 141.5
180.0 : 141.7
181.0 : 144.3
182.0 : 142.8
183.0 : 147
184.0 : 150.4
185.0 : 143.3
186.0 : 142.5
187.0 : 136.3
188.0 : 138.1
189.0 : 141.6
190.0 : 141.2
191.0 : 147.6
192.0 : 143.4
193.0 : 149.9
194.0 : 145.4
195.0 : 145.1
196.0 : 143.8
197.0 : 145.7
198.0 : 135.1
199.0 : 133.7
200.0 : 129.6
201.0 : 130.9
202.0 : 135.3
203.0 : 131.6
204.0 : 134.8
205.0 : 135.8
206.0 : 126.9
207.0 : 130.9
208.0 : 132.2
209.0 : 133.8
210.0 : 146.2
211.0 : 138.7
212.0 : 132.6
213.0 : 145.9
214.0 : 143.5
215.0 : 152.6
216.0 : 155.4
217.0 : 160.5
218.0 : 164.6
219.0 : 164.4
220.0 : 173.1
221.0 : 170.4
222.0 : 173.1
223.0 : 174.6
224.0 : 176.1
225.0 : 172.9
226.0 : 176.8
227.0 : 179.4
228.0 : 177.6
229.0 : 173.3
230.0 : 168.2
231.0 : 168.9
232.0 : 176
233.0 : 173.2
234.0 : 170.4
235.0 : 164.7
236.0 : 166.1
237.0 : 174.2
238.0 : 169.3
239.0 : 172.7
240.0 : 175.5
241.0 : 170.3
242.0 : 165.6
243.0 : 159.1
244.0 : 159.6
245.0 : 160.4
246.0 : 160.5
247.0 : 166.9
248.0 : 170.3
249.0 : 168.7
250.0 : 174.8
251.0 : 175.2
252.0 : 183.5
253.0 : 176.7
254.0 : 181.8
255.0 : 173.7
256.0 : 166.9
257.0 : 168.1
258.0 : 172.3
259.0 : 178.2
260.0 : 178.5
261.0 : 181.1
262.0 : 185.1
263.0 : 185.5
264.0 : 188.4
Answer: 3.2 kPa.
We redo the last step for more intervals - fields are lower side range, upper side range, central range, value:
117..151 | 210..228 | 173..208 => 2.6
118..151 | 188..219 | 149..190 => 2.0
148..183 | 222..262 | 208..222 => 0.3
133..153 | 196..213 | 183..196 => -1.6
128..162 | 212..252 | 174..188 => -0.6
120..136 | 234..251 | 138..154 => 5.2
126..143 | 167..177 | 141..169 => 4.3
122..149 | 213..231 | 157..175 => 1.4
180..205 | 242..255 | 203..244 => -0.8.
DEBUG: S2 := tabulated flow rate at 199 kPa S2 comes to 133.7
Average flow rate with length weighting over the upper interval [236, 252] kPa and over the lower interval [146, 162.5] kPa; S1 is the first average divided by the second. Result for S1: 1.56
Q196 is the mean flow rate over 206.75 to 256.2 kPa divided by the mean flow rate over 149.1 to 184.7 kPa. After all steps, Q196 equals 1.30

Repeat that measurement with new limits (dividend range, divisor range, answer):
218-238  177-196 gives 1.20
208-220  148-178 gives 1.23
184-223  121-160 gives 1.20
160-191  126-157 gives 1.18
